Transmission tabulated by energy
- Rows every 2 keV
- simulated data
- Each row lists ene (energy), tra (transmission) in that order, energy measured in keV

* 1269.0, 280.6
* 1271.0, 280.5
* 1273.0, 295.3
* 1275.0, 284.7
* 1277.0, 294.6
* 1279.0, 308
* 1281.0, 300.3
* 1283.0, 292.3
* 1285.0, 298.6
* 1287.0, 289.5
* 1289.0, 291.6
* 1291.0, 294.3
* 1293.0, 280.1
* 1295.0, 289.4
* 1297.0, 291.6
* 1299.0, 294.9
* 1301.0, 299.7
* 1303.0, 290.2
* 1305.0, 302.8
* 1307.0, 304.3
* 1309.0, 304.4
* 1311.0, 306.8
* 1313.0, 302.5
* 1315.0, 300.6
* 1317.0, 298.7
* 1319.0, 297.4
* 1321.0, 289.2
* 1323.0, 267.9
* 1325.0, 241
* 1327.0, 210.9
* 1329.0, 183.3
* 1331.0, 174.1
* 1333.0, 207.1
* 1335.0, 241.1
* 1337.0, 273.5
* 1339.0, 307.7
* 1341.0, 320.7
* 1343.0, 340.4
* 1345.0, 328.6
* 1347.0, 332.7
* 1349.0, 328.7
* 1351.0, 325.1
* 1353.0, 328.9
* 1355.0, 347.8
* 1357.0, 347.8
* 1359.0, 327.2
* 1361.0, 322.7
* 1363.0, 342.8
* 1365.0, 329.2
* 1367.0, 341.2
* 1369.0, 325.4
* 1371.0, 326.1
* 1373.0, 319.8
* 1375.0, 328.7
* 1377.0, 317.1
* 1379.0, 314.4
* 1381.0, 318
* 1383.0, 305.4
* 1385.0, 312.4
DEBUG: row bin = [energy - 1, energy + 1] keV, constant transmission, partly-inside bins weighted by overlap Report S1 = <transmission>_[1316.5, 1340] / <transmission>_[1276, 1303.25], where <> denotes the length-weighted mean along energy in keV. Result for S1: 0.84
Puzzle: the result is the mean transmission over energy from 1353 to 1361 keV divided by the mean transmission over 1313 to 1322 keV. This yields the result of 1.13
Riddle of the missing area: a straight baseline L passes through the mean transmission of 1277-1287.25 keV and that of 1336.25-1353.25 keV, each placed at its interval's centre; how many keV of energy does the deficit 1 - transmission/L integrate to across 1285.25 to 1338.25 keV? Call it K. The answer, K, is 5.8 keV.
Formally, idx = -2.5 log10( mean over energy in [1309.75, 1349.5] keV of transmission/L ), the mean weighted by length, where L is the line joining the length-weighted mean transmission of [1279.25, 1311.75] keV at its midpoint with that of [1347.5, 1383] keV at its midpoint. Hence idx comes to 0.13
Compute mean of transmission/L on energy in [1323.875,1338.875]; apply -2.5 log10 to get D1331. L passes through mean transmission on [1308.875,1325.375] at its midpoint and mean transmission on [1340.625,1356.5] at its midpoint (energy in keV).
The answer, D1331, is 0.352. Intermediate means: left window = 291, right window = 333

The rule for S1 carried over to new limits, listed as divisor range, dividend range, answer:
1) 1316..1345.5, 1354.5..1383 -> 1.24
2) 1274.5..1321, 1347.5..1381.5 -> 1.11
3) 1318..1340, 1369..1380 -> 1.31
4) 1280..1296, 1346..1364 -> 1.14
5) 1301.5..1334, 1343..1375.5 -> 1.24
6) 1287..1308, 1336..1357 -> 1.11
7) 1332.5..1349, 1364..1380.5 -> 1.09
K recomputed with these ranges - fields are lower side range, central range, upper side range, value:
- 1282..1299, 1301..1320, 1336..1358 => 0.16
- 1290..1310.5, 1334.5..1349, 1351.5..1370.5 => 0.54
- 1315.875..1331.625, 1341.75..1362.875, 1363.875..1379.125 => -2.81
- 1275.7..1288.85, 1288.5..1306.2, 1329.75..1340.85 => -0.69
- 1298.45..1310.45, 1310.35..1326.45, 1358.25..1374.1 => 1.10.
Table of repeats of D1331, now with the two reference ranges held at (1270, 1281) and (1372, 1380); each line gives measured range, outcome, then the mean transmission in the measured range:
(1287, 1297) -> 0.03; 289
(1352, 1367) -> -0.07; 336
